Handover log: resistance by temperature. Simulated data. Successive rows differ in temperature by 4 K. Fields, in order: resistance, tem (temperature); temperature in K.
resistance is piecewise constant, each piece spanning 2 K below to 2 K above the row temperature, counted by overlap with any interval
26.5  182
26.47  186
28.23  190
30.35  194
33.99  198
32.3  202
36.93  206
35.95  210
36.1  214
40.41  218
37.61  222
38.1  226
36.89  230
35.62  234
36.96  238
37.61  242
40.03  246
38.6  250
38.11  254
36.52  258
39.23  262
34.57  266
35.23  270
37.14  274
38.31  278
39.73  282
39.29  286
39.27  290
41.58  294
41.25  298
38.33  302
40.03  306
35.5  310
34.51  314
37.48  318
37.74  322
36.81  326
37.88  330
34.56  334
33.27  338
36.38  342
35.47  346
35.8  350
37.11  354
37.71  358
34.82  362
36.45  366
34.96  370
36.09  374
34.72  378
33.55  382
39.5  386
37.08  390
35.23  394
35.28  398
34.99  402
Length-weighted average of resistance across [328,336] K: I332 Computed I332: 36.2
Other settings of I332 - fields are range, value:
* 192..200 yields 32.2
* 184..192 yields 27.4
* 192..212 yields 33.9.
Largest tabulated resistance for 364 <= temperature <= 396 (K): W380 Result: 39.5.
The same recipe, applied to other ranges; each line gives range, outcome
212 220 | 40.41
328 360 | 37.88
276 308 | 41.58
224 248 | 40.03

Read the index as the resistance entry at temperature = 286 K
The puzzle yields 39.29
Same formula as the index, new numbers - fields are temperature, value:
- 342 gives 36.38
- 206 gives 36.93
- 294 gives 41.58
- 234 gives 35.62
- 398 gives 35.28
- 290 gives 39.27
